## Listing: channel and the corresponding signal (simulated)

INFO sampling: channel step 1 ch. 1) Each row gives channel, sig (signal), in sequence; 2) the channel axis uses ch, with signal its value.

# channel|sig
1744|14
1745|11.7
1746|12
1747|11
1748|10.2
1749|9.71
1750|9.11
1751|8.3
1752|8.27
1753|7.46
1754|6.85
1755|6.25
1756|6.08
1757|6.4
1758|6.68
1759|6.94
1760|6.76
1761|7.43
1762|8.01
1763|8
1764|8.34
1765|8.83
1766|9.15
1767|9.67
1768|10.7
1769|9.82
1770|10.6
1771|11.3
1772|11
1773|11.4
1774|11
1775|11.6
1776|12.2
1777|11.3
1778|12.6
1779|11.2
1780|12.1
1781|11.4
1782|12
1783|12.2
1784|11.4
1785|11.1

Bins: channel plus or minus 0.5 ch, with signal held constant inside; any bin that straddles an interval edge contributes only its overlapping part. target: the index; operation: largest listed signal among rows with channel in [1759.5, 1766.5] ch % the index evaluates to 9.15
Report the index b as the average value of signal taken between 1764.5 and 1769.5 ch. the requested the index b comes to 9.63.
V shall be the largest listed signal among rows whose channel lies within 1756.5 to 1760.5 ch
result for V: 6.94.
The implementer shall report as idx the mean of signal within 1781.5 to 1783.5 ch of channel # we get 12.1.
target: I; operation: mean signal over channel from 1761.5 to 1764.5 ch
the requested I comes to 8.12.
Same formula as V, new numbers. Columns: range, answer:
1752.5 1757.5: 7.46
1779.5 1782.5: 12.1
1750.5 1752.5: 8.3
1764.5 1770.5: 10.7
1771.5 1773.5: 11.4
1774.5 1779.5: 12.6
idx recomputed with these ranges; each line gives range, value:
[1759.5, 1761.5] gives 7.09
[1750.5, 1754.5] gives 7.72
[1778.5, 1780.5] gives 11.6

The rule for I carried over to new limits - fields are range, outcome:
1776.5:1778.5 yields 11.9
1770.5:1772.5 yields 11.2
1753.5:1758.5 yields 6.45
